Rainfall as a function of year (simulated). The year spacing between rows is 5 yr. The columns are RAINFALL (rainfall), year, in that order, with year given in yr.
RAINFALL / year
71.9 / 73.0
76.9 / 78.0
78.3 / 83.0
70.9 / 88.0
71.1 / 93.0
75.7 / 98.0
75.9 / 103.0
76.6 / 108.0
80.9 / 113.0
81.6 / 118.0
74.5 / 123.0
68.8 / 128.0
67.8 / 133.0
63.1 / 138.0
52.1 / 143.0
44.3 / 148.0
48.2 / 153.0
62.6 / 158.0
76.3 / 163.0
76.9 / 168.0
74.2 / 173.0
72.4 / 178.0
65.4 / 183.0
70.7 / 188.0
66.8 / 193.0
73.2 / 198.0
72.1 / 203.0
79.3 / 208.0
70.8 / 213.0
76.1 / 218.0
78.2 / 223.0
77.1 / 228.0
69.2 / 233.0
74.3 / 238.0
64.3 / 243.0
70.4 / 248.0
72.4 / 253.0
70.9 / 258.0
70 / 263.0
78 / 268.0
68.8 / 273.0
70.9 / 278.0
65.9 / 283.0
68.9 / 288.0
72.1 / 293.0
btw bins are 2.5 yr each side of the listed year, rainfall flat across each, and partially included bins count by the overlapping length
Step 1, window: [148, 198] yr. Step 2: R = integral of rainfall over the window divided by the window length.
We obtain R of 67.2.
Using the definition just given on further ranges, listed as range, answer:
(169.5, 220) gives 72.2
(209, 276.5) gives 72.5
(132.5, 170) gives 60.9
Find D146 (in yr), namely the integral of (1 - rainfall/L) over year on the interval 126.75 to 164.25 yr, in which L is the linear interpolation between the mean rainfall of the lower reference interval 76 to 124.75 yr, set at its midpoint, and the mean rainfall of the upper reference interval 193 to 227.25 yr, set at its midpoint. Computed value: 7.91 yr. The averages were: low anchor 76.3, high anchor 74.5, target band 59.6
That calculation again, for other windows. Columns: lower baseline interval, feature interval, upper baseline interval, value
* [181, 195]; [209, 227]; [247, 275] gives -1.6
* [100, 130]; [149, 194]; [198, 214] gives 4.6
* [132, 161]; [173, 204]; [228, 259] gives -3.9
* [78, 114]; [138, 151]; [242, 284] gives 4.0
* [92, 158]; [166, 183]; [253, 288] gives -1.1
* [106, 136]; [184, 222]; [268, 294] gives -0.2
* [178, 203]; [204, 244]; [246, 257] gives -1.9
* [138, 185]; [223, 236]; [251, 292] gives -1.2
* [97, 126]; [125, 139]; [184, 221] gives 1.7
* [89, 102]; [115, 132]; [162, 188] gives -0.3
